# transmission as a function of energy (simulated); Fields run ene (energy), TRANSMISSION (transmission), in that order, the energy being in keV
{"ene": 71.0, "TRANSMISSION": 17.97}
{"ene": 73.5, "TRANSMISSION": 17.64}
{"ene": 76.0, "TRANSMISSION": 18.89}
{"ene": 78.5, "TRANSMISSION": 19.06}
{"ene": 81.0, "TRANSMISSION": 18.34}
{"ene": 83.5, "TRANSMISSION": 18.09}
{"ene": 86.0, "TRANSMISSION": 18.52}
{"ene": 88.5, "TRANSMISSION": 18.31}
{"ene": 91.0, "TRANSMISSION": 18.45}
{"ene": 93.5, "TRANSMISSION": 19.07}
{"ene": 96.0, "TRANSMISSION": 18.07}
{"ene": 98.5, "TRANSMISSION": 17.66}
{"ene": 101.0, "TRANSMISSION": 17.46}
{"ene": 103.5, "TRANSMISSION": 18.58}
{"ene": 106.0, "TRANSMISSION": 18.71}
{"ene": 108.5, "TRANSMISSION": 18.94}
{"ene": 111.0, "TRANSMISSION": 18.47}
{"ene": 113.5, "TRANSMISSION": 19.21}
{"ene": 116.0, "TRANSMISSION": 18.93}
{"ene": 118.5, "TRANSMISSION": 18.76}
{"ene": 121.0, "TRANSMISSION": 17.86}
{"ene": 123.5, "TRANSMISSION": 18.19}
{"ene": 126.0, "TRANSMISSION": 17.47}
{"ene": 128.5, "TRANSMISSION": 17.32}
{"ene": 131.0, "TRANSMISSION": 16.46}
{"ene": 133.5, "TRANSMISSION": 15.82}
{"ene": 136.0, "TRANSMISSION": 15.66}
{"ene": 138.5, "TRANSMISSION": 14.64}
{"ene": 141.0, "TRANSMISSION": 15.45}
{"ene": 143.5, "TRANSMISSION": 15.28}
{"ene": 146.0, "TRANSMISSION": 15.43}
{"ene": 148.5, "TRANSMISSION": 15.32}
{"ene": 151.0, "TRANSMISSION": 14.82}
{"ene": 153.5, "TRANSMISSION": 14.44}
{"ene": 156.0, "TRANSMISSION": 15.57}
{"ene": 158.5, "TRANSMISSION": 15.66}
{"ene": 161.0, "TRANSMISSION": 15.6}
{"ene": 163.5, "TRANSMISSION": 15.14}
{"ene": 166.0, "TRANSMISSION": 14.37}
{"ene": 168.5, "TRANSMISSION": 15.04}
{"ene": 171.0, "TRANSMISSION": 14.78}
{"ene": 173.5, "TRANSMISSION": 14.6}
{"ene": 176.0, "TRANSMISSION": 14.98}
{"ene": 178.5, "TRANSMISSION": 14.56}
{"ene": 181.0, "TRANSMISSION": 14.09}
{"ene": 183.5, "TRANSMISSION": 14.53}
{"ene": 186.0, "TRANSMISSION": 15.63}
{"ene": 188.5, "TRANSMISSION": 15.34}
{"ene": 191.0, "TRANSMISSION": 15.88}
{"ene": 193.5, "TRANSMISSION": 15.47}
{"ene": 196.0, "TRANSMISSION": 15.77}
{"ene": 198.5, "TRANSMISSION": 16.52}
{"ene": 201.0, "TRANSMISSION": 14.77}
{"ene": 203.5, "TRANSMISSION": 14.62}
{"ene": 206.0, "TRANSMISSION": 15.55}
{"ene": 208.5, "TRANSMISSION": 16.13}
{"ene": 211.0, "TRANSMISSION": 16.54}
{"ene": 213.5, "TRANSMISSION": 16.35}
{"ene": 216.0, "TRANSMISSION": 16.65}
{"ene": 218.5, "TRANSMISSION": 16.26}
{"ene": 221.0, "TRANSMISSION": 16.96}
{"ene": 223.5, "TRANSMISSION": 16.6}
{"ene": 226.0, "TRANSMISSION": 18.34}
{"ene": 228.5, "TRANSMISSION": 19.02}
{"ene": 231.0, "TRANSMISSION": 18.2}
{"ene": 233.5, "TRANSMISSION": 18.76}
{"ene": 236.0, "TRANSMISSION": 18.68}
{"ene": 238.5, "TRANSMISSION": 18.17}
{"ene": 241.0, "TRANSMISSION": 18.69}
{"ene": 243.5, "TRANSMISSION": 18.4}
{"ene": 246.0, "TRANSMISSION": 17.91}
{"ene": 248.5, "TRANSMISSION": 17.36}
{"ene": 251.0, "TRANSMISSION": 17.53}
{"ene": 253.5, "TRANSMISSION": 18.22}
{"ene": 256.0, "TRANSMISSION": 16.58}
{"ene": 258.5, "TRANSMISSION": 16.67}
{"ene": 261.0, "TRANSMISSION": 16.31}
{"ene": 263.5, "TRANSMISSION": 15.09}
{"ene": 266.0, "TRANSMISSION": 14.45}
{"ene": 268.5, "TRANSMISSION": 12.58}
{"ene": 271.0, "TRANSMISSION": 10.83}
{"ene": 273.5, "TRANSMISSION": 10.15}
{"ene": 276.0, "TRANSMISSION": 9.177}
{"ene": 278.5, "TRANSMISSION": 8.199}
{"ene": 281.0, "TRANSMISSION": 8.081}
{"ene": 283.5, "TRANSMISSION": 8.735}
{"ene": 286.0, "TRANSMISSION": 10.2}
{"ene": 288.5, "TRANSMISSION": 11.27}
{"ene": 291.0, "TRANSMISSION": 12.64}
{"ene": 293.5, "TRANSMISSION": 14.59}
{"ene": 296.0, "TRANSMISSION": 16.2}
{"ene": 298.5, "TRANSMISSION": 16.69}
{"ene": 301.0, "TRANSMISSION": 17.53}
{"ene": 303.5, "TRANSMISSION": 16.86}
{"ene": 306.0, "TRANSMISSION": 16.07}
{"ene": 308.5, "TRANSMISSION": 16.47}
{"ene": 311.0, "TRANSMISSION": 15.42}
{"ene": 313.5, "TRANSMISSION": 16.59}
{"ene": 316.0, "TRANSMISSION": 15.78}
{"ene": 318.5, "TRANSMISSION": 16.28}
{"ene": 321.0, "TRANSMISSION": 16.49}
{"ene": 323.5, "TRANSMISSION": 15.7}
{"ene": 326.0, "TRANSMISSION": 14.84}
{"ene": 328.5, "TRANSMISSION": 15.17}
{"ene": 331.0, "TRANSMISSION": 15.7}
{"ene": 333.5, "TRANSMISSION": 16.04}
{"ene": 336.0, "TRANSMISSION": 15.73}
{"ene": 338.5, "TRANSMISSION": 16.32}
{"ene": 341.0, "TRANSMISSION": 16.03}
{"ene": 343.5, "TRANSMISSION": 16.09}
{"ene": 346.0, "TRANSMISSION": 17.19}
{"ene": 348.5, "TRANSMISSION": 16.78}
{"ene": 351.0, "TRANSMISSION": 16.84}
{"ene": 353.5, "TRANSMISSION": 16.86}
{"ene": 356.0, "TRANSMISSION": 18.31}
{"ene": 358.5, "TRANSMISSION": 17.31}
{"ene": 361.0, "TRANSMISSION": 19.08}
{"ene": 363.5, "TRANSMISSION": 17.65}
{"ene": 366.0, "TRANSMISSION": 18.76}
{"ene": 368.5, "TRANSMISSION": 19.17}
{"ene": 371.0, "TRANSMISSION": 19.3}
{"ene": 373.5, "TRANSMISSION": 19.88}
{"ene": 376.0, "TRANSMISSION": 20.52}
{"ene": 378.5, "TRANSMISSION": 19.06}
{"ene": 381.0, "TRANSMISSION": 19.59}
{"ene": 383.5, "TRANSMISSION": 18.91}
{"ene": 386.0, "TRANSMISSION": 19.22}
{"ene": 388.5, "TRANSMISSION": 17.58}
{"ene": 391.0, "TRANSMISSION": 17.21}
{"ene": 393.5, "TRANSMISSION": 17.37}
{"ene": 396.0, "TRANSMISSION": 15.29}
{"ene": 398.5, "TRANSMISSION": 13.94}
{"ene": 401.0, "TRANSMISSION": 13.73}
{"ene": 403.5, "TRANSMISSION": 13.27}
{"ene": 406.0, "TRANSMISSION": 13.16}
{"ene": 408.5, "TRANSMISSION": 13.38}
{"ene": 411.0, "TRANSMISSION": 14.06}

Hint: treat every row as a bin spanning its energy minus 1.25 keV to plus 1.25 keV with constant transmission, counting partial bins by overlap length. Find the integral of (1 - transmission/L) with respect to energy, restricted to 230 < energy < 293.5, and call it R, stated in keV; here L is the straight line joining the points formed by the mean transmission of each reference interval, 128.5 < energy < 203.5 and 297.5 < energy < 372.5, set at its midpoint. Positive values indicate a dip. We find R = 6.23 keV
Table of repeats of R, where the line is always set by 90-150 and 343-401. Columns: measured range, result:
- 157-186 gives 4.3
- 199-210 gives 1.3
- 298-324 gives 2.0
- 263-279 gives 5.6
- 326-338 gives 1.5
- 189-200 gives 1.0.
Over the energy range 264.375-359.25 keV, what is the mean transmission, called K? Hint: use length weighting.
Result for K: 14.6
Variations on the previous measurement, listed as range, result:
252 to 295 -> 12.6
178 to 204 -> 15.2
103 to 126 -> 18.6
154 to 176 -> 15.1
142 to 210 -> 15.2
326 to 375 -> 17.2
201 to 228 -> 16.4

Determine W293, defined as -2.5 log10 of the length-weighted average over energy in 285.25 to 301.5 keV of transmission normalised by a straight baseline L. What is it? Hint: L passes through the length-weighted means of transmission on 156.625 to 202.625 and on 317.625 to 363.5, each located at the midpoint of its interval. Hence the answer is 0.14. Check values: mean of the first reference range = 15.2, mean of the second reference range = 16.5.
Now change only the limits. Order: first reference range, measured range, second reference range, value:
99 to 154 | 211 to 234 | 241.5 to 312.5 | -0.14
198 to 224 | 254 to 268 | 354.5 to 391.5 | 0.07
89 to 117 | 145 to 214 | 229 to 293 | 0.09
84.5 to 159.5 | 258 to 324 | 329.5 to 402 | 0.25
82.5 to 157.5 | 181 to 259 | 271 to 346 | -0.08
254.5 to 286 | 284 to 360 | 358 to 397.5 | -0.04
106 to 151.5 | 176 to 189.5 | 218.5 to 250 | 0.18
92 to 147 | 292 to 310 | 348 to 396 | 0.11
